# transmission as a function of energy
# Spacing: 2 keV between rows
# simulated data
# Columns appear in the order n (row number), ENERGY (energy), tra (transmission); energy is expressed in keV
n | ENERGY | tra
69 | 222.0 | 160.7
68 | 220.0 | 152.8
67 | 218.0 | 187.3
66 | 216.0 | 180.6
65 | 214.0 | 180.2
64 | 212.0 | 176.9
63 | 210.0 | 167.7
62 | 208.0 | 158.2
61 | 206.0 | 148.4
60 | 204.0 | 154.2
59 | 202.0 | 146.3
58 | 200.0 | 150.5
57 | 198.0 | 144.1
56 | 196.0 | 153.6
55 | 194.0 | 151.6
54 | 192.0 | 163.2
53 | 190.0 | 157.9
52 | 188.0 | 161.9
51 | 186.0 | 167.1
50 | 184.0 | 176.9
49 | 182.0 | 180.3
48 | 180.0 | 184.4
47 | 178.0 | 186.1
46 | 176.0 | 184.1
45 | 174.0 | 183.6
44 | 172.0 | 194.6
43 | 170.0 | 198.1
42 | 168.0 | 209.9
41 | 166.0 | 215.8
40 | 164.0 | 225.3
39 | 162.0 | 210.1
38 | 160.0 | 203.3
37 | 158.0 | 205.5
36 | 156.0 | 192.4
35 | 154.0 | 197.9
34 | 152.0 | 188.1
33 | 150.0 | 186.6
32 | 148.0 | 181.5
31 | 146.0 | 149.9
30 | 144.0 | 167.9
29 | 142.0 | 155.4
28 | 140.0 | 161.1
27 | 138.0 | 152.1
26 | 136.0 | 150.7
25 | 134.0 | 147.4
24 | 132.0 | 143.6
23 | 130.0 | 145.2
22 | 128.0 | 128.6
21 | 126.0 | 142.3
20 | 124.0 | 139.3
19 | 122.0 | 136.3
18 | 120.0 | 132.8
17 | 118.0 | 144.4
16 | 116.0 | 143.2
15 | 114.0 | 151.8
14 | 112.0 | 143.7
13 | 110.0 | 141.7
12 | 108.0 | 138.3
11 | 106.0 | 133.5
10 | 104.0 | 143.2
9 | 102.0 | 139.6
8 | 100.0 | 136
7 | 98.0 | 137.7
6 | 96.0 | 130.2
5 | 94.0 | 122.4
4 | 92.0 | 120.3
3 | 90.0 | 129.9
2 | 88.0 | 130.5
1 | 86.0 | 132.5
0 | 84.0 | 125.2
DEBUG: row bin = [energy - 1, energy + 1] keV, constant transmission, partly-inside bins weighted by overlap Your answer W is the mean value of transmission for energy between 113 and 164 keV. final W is 164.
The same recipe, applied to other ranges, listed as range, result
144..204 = 180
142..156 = 178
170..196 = 174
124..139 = 144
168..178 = 192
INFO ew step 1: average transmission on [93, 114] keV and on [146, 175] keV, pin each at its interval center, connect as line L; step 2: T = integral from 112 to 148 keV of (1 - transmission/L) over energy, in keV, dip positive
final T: 3.9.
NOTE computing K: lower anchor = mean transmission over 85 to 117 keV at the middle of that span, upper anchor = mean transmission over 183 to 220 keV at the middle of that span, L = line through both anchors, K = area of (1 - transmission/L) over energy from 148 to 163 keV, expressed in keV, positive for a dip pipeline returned -4.6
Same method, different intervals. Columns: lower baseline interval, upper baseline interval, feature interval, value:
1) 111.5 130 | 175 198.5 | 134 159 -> -3.56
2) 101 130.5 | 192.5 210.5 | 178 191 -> -1.94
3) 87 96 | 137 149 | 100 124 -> -0.08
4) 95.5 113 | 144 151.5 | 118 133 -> 1.60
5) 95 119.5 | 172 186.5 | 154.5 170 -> -3.23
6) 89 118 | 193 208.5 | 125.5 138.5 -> -0.29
